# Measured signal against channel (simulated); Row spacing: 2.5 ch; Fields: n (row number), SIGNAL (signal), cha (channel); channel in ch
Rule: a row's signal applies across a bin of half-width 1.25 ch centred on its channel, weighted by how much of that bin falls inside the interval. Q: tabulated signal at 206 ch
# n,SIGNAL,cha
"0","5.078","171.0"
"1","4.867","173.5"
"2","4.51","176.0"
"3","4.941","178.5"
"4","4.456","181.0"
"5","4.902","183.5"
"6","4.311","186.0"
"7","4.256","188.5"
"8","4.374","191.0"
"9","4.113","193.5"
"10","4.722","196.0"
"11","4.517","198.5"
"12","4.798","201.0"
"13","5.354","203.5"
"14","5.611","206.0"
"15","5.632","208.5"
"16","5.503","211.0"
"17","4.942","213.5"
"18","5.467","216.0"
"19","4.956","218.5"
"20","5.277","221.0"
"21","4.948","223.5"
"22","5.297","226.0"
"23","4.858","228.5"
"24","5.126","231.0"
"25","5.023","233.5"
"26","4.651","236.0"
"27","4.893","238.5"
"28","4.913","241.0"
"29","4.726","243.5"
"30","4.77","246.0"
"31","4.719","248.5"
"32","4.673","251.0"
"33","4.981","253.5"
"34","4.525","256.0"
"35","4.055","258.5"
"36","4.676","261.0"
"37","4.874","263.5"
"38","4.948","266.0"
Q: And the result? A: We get 5.611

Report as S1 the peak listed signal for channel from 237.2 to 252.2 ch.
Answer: 4.913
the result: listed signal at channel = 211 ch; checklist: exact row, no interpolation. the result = 5.503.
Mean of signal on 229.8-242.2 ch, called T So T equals 4.92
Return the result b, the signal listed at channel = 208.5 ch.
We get 5.632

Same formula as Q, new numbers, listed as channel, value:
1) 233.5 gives 5.023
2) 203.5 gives 5.354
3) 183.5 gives 4.902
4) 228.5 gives 4.858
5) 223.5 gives 4.948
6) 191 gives 4.374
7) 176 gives 4.51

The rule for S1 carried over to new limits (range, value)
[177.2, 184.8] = 4.941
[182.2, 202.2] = 4.902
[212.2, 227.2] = 5.467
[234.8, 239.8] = 4.893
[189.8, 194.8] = 4.374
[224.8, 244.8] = 5.297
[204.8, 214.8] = 5.632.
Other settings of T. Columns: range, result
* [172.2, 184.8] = 4.73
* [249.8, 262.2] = 4.58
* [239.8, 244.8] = 4.82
